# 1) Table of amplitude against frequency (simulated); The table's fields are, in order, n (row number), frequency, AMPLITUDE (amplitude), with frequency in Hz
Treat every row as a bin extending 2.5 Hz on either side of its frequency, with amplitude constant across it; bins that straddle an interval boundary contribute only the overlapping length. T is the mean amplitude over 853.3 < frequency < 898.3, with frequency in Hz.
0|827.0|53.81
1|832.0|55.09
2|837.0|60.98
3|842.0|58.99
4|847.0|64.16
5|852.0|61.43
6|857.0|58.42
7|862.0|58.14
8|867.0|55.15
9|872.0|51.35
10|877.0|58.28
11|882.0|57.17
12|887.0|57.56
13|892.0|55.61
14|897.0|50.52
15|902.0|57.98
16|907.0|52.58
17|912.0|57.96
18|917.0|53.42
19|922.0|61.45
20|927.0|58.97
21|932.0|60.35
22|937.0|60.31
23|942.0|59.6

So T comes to 56.1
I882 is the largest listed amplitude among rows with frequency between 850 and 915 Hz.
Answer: 61.43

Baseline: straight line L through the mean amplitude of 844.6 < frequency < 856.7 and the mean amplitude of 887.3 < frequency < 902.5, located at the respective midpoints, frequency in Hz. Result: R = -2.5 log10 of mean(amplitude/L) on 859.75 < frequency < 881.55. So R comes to 0.05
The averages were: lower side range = 62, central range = 55.8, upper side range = 54.7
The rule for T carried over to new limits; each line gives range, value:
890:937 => 56.7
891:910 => 54.2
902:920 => 55.3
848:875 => 57.3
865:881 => 55.1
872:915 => 55.7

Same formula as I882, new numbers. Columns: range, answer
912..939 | 61.45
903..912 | 57.96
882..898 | 57.56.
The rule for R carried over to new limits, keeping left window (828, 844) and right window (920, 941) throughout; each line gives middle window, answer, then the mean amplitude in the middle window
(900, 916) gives 0.07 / 55.9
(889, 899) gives 0.11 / 53.4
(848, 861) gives -0.03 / 60.2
